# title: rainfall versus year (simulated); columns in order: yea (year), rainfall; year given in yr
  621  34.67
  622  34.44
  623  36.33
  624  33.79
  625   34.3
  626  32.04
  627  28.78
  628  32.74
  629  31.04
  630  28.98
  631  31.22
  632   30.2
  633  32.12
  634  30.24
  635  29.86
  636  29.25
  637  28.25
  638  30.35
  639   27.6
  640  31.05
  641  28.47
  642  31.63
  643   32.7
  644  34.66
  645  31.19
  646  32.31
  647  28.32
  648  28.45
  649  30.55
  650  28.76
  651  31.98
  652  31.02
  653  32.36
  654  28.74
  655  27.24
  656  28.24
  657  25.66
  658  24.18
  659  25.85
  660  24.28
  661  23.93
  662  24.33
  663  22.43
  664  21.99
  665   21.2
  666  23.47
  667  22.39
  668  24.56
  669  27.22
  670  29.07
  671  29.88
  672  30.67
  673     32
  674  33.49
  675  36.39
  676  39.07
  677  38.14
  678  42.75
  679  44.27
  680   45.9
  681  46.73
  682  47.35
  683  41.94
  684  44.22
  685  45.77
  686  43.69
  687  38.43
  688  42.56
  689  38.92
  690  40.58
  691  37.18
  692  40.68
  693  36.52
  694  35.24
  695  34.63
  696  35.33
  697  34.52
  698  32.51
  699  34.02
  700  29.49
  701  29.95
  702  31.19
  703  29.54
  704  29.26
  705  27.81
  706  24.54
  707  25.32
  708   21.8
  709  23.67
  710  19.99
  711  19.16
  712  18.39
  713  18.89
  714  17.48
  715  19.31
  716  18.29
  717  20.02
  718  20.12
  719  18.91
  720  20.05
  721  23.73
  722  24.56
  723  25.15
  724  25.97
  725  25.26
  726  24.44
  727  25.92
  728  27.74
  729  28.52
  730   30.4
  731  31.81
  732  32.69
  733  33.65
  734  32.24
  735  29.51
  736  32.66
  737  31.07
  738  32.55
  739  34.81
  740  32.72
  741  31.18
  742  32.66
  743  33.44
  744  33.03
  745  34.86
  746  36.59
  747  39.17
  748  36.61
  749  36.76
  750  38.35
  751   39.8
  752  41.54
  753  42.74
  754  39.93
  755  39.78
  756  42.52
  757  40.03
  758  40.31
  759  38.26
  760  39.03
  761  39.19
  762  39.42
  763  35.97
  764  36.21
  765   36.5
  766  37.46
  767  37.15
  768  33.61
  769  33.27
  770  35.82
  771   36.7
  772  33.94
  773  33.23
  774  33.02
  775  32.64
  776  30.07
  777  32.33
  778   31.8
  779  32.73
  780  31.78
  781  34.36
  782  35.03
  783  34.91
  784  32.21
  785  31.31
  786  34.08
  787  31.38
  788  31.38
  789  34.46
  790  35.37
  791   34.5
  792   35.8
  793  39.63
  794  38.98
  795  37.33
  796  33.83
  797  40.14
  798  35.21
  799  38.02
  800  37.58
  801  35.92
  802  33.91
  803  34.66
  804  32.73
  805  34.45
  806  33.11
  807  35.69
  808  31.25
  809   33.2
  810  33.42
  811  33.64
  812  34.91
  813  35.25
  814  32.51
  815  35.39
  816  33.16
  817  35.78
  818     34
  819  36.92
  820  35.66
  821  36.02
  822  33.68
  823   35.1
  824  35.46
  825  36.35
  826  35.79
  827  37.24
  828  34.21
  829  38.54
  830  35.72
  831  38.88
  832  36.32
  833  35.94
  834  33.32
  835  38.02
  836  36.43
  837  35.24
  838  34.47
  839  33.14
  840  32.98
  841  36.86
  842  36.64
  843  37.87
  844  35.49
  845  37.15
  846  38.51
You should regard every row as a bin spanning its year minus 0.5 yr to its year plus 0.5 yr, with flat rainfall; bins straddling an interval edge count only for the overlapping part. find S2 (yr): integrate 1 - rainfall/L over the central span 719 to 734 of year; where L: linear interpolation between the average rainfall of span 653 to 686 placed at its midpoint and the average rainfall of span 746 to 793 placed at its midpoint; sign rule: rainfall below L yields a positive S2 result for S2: 3.2 yr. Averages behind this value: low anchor 32.2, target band 27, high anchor 36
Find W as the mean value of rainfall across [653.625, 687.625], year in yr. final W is 32.6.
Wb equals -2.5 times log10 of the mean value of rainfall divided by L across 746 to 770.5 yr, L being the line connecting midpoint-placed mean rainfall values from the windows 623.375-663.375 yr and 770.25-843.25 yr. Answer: -0.15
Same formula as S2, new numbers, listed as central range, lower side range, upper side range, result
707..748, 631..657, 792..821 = 7.10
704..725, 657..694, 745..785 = 7.88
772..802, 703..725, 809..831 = -3.11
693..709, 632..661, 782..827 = 0.48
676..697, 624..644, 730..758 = -4.94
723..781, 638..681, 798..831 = -2.17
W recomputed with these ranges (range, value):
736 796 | 35.6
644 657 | 29.9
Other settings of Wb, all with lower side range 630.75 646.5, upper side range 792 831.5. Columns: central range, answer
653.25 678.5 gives 0.11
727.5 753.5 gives -0.02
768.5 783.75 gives 0.03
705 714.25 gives 0.45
